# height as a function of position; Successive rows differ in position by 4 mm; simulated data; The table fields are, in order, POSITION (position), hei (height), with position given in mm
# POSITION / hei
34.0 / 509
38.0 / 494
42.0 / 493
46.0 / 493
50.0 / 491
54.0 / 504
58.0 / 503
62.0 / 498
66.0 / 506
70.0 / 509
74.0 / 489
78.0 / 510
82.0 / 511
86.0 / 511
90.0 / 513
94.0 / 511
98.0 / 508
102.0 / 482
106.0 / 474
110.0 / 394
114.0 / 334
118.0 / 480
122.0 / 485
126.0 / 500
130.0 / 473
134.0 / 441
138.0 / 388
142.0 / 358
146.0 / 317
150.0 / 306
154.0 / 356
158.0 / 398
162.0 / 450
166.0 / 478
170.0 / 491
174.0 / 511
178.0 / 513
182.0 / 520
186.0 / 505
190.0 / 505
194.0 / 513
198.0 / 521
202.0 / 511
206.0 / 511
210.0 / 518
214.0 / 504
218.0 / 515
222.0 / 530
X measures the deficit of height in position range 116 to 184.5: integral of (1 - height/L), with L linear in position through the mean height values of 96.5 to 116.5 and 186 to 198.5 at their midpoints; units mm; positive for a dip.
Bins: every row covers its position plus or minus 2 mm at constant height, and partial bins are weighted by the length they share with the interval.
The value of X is 5.1 mm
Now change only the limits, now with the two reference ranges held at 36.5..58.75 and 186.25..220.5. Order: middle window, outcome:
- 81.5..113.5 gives 1.4 mm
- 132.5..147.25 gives 3.8 mm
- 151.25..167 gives 3.0 mm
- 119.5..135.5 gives 0.9 mm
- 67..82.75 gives -0.2 mm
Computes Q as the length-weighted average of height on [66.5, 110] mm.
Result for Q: 497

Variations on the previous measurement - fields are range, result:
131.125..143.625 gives 402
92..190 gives 446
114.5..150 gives 419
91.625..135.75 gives 463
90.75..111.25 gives 479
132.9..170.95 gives 395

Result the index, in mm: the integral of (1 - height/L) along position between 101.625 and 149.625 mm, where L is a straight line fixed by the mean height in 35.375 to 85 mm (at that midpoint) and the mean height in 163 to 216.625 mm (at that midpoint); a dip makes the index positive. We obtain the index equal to 7.9 mm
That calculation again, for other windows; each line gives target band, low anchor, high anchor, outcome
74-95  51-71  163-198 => -0.2 mm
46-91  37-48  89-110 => -1.2 mm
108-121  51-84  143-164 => 0.5 mm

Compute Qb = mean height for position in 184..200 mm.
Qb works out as 511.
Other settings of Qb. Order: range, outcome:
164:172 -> 484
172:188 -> 512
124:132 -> 486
